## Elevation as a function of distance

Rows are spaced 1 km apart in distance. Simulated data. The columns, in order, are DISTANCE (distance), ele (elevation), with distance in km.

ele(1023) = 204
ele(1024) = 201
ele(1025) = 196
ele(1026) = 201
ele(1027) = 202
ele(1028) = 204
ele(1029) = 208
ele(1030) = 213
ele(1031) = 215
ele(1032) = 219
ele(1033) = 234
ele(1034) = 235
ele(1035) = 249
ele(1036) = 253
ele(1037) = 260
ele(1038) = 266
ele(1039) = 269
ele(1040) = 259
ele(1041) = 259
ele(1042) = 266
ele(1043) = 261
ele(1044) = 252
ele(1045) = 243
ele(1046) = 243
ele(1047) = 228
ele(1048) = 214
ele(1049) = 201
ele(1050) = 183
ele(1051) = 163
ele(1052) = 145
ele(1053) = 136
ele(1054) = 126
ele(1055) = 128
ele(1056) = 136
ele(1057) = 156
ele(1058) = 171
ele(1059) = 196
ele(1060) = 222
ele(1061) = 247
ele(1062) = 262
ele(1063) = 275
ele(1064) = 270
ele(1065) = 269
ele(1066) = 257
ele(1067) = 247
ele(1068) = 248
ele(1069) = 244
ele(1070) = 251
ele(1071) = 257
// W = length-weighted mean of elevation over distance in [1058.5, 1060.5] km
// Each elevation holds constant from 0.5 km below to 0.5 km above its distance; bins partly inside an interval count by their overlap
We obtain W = 209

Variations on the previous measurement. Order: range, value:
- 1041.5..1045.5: 256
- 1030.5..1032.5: 217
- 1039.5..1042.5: 261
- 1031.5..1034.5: 229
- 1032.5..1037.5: 246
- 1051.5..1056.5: 134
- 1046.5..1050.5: 206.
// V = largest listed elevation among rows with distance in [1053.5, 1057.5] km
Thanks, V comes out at 156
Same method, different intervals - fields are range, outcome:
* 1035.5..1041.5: 269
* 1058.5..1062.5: 262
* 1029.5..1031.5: 215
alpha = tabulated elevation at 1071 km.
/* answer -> 257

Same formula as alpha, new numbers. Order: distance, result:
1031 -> 215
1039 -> 269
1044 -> 252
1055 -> 128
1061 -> 247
